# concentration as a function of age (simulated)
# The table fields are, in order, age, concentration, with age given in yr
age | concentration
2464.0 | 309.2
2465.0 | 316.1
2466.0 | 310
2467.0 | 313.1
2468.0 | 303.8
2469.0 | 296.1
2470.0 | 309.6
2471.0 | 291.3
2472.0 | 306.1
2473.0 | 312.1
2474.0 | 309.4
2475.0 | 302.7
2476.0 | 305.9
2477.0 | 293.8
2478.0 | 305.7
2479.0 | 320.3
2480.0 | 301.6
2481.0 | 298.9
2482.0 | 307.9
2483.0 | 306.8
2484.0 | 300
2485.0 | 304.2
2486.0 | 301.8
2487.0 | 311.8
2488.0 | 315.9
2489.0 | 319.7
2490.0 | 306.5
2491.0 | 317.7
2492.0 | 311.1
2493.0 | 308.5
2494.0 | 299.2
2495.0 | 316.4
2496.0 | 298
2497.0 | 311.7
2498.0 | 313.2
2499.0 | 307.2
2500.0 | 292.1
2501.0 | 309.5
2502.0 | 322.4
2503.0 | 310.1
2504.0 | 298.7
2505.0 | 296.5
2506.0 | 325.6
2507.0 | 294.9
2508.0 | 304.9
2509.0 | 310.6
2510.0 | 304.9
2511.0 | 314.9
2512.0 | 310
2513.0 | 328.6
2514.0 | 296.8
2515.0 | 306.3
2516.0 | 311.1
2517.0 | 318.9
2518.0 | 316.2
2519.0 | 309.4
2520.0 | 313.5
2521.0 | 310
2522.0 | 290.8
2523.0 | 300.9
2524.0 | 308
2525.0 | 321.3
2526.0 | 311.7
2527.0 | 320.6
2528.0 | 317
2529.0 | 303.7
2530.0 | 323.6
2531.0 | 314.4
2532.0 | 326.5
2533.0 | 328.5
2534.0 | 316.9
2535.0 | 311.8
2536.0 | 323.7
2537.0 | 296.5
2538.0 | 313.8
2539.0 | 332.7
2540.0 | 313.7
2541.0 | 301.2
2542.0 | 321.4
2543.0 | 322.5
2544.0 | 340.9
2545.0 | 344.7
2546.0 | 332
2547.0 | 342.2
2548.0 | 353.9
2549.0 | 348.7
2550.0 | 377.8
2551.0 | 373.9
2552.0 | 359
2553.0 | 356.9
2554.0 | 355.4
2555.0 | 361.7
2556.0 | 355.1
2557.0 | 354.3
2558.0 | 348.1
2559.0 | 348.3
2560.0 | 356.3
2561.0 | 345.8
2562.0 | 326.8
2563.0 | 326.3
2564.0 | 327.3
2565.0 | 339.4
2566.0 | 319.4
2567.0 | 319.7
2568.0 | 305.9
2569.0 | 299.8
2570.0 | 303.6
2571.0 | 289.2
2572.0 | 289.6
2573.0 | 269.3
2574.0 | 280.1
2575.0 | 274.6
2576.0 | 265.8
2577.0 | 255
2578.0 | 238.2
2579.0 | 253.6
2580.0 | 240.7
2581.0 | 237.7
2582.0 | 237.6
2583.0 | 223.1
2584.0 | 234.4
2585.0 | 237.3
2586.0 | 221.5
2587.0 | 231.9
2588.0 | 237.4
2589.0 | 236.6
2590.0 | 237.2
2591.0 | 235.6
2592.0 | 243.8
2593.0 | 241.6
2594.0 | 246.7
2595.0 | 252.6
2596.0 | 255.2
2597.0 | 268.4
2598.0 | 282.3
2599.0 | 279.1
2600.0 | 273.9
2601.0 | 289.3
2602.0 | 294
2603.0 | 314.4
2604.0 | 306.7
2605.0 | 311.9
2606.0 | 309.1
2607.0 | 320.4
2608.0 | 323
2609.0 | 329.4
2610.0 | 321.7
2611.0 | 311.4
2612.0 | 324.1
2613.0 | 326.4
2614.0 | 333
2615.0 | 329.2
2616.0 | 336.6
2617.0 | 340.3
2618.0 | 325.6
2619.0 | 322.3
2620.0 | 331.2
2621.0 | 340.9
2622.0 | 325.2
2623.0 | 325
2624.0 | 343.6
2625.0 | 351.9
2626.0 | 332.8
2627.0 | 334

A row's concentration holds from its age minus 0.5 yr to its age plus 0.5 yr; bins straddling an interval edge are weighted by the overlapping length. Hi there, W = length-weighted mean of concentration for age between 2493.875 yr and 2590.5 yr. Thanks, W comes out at 307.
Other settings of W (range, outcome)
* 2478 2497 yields 308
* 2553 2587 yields 295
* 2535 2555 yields 337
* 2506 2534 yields 312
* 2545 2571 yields 341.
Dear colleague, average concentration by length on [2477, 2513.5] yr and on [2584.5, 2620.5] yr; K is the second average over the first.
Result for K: 0.94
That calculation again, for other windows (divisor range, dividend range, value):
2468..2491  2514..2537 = 1.02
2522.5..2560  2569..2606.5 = 0.79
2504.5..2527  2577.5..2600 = 0.79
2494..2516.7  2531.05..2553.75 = 1.08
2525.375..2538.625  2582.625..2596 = 0.75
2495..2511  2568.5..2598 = 0.83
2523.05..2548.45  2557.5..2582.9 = 0.92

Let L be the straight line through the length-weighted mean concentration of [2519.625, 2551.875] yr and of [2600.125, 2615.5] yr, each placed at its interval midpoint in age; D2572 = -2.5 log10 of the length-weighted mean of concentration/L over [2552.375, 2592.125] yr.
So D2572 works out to 0.111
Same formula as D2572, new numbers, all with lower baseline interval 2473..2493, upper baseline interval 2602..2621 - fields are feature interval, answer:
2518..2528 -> 0.01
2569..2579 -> 0.16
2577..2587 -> 0.32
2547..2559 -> -0.13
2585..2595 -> 0.32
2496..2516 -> 0.01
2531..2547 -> -0.03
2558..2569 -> -0.05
